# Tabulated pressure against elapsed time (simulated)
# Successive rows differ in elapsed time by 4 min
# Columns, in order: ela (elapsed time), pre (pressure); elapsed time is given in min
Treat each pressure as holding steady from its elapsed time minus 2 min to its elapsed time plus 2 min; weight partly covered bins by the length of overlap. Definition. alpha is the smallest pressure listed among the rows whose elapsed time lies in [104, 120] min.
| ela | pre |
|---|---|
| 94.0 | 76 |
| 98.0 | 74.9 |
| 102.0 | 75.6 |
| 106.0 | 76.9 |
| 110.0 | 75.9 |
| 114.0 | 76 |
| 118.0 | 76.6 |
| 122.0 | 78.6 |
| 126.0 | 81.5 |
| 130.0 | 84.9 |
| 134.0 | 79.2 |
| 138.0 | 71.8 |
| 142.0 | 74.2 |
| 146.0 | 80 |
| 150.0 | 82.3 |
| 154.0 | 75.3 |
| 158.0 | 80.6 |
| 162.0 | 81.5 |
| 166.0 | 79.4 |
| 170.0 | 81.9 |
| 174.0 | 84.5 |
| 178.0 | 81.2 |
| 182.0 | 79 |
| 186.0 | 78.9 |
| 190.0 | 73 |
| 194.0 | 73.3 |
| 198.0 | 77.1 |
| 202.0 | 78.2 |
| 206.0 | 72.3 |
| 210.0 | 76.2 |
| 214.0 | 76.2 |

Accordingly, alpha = 75.9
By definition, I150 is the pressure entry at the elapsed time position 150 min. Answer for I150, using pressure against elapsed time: 82.3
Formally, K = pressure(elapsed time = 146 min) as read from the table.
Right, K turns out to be 80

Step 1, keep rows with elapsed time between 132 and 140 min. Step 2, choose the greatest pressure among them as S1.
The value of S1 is 79.2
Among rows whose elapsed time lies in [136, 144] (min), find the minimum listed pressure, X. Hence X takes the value 71.8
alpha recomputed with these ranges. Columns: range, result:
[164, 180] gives 79.4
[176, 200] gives 73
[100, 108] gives 75.6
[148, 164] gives 75.3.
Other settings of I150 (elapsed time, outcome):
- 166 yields 79.4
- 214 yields 76.2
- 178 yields 81.2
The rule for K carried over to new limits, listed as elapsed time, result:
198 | 77.1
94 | 76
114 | 76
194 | 73.3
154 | 75.3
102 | 75.6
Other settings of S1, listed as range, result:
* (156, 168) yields 81.5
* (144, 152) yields 82.3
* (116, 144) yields 84.9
